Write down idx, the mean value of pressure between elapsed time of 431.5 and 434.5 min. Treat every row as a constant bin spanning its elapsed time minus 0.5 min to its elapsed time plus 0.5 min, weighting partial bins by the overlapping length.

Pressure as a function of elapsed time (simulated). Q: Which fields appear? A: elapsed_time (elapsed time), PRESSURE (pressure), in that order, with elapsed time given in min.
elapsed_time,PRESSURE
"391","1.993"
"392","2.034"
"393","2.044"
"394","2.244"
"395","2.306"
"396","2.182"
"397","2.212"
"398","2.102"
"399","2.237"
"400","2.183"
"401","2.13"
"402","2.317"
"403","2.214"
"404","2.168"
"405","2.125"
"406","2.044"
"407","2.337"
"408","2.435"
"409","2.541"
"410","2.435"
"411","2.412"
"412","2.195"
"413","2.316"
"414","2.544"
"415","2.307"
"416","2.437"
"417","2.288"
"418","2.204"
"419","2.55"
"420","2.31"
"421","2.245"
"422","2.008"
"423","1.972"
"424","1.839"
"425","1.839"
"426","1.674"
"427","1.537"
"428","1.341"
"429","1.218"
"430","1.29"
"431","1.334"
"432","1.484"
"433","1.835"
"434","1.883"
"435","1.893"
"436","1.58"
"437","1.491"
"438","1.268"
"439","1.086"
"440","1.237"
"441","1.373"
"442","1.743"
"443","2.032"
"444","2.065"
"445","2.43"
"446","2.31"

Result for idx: 1.73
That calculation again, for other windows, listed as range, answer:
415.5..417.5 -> 2.36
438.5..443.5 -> 1.49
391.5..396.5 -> 2.16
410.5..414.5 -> 2.37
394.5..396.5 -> 2.24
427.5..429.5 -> 1.28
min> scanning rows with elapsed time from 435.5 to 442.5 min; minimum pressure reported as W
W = 1.086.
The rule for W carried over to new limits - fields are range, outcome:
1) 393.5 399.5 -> 2.102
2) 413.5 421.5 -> 2.204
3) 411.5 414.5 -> 2.195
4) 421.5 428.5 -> 1.341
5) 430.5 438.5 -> 1.268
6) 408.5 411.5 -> 2.412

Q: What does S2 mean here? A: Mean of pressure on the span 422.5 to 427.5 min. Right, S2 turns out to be 1.77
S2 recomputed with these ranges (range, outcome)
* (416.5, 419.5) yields 2.35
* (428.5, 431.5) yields 1.28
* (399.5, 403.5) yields 2.21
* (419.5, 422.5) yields 2.19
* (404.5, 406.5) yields 2.08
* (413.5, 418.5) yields 2.36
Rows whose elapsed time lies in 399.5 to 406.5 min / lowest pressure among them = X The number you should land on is 2.044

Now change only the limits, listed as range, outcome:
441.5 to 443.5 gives 1.743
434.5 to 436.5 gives 1.58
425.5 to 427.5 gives 1.537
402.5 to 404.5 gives 2.168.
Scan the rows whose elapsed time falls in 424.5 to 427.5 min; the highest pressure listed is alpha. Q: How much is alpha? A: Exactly 1.839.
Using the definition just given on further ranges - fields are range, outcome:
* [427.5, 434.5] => 1.883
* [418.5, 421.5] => 2.55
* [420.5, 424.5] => 2.245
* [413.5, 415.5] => 2.544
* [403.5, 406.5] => 2.168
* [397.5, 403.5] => 2.317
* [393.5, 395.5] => 2.306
